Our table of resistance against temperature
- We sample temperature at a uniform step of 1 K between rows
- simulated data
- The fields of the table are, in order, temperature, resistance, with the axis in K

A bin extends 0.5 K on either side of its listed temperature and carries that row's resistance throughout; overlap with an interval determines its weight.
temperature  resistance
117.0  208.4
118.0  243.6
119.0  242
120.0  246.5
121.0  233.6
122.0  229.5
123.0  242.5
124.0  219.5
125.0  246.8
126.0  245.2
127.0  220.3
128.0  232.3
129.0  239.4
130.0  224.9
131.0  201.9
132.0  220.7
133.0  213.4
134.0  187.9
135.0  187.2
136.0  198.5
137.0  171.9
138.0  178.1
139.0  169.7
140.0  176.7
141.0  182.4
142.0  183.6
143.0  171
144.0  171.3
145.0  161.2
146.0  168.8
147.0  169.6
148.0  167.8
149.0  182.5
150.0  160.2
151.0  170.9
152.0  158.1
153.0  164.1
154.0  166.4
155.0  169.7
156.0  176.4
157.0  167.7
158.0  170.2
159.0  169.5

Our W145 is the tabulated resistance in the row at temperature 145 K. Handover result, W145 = 161.2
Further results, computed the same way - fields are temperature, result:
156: 176.4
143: 171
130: 224.9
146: 168.8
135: 187.2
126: 245.2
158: 170.2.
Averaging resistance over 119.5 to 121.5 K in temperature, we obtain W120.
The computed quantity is 240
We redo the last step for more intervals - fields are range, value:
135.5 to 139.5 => 180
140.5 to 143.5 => 179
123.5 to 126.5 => 237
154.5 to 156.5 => 173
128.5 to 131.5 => 222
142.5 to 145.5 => 168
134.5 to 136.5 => 193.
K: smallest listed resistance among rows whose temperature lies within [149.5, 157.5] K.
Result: 158.1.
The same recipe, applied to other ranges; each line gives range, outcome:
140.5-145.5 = 161.2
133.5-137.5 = 171.9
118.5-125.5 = 219.5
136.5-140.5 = 169.7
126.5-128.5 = 220.3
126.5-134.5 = 187.9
